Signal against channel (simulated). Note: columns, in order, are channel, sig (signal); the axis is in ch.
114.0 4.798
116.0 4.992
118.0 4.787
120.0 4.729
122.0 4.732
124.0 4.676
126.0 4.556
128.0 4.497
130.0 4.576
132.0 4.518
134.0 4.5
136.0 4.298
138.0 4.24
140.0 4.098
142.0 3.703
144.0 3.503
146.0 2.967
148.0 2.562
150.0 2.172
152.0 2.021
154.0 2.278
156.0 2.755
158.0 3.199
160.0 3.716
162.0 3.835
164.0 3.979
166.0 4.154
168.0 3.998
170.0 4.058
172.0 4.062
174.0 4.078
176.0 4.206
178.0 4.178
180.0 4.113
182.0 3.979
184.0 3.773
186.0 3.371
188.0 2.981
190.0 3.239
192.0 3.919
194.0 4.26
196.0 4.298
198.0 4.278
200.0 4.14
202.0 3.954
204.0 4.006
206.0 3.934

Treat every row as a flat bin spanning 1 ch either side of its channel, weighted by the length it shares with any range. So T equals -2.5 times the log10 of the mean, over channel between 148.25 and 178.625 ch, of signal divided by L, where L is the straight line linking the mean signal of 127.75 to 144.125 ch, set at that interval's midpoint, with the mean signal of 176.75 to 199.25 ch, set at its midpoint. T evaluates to 0.16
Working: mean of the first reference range 4.24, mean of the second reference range 3.86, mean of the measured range 3.48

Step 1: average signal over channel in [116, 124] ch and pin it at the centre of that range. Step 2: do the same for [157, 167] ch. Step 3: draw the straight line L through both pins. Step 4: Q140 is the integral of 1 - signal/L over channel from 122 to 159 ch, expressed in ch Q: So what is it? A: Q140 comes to 5.8 ch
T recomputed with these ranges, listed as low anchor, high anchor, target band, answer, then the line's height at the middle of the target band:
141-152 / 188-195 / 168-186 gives -0.17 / 3.43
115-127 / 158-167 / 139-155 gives 0.40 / 4.18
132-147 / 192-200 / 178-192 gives 0.14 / 4.16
